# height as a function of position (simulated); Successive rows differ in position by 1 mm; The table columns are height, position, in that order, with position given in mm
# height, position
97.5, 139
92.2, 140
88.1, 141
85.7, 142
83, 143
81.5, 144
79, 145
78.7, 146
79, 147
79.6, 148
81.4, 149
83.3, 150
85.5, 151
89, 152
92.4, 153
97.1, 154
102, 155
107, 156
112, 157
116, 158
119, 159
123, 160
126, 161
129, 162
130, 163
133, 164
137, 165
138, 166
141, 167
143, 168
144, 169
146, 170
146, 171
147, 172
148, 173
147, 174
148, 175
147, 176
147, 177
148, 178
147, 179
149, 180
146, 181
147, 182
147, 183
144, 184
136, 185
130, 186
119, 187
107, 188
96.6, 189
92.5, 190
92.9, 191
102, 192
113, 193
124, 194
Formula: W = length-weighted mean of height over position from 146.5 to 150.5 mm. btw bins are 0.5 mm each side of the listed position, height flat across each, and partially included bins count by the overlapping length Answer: 80.8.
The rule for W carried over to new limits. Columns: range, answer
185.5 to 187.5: 124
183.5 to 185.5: 140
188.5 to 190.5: 94.5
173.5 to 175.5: 148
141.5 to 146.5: 81.6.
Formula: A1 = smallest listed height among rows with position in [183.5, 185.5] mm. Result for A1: 136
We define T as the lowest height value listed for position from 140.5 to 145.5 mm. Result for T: 79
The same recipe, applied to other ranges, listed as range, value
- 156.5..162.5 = 112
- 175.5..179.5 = 147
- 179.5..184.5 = 144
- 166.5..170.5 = 141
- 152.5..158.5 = 92.4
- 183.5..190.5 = 92.5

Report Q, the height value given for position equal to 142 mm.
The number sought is 85.7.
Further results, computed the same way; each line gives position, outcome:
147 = 79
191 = 92.9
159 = 119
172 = 147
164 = 133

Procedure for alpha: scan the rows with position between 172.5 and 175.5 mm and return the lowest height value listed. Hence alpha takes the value 147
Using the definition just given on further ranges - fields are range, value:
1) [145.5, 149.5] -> 78.7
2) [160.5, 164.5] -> 126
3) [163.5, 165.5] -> 133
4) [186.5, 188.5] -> 107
